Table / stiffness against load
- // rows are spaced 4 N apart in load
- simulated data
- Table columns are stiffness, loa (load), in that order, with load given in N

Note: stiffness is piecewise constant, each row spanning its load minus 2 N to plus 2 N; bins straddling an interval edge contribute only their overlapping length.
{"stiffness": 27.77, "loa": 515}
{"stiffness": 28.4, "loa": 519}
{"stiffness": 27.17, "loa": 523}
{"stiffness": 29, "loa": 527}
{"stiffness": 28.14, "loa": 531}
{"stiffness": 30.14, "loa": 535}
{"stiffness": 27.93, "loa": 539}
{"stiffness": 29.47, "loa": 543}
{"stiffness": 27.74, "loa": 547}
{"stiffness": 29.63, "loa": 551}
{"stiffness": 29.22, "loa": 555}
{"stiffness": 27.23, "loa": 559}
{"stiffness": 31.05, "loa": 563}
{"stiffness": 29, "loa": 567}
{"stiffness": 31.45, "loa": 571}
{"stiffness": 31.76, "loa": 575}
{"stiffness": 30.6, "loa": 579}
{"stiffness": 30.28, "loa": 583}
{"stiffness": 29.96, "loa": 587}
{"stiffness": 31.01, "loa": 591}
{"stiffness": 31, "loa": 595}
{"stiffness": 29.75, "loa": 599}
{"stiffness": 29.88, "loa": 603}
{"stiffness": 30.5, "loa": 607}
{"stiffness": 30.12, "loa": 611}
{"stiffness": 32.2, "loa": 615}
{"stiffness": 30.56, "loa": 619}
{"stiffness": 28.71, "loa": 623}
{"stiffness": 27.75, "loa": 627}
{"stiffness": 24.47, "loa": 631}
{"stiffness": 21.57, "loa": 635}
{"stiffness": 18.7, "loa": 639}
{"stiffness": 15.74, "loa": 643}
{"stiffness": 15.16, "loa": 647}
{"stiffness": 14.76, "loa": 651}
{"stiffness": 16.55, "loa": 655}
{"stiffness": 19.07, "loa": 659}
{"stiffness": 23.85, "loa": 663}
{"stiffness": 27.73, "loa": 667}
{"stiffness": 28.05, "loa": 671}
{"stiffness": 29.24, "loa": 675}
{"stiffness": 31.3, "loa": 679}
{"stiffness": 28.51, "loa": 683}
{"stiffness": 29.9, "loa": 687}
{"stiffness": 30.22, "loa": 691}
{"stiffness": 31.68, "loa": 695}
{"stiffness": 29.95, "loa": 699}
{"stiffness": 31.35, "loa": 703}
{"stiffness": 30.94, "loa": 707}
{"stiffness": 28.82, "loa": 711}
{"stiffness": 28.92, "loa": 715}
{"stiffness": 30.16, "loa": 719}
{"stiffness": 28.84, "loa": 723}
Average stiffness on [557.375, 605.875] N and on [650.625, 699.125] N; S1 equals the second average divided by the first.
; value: 0.9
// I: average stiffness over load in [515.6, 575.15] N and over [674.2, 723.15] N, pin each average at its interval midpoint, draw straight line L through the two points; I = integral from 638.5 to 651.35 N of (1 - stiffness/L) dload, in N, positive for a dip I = 5.94 N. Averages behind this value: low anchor 29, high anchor 30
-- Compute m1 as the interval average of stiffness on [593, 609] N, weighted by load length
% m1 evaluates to 30.3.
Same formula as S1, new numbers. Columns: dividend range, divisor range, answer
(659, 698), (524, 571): 0.98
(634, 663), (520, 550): 0.62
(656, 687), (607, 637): 0.95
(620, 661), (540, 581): 0.69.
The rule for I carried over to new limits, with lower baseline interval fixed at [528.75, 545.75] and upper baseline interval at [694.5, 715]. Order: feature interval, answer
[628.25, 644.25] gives 4.86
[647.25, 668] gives 7.16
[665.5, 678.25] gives 0.58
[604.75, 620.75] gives -0.71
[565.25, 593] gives -1.30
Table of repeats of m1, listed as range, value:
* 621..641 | 24.2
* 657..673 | 24.7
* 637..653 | 16.1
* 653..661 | 17.8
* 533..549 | 28.8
